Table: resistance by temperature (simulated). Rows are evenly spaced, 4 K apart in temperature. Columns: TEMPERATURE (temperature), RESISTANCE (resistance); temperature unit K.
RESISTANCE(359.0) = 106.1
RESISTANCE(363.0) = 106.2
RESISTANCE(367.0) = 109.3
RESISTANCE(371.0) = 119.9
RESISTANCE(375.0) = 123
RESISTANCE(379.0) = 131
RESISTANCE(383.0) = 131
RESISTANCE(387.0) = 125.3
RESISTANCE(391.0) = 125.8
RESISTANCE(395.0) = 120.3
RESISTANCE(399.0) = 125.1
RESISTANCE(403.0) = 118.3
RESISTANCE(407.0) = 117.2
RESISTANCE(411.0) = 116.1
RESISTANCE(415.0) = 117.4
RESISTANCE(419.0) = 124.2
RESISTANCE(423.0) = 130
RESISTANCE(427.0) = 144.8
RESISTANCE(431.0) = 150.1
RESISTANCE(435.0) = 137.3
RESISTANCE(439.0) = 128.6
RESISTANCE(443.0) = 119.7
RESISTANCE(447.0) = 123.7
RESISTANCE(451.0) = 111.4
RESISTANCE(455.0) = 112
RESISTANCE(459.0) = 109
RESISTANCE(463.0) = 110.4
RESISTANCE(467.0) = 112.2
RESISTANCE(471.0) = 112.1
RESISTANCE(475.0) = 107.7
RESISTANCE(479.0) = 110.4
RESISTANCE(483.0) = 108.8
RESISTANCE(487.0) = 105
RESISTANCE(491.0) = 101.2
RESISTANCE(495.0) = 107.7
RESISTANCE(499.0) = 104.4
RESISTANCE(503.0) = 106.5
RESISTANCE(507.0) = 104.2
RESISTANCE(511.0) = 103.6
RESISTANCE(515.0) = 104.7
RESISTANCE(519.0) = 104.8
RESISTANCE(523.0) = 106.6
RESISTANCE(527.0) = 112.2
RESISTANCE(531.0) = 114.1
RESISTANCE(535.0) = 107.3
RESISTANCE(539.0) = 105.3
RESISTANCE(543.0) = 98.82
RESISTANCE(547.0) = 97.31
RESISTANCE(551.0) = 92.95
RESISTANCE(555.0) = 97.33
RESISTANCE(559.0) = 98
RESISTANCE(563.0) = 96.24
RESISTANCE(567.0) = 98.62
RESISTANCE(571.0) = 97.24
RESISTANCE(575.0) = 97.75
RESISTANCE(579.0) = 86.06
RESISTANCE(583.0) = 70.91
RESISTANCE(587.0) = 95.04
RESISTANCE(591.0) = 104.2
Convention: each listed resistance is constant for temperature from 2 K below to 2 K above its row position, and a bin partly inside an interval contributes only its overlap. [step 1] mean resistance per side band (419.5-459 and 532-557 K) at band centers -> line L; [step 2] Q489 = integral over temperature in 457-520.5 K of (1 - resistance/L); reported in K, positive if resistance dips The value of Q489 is 4.2 K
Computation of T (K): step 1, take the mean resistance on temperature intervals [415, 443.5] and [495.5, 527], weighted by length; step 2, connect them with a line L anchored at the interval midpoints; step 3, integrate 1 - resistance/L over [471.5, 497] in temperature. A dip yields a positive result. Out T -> 1.7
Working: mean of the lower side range 133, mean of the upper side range 106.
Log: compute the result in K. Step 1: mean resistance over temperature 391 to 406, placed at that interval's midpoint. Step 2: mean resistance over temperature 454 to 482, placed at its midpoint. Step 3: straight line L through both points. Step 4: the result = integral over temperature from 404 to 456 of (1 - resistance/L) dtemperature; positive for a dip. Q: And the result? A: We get -4.1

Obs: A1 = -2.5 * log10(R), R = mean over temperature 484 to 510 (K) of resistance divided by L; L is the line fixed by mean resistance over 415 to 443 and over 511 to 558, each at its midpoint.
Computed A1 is 0.09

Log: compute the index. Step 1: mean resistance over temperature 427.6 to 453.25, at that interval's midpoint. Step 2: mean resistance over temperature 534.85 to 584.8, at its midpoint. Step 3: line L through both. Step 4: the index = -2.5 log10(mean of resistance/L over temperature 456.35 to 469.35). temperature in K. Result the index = 0.11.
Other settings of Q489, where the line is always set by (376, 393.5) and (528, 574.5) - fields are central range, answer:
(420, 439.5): -2.9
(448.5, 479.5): 1.0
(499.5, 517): 0.5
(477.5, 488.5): 0.4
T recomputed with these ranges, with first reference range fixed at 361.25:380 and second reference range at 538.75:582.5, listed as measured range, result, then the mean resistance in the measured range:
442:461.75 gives -1.2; 115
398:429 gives -3.2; 124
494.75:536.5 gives -2.5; 107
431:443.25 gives -2.6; 133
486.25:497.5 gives -0.1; 105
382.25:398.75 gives -1.4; 125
